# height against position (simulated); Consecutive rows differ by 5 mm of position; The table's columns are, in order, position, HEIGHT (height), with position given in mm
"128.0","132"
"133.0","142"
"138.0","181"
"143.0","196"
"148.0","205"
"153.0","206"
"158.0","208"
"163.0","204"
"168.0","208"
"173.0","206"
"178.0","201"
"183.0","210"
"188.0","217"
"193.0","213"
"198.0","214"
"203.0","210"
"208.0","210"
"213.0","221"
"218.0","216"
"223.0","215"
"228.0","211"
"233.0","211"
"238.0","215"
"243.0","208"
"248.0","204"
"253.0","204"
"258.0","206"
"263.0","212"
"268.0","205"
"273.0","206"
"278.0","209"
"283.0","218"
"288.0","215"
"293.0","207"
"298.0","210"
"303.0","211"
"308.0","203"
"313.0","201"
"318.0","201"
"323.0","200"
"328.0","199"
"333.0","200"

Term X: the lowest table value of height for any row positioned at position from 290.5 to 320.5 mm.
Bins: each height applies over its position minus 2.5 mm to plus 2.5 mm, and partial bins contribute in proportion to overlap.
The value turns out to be 201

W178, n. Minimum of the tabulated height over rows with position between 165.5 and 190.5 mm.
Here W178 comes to 201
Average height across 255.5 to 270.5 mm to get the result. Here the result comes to 208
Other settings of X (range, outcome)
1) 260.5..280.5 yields 205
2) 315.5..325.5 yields 200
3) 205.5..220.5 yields 210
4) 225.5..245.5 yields 208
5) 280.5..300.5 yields 207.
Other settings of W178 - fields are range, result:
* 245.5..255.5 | 204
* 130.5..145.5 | 142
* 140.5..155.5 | 196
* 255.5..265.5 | 206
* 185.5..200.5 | 213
